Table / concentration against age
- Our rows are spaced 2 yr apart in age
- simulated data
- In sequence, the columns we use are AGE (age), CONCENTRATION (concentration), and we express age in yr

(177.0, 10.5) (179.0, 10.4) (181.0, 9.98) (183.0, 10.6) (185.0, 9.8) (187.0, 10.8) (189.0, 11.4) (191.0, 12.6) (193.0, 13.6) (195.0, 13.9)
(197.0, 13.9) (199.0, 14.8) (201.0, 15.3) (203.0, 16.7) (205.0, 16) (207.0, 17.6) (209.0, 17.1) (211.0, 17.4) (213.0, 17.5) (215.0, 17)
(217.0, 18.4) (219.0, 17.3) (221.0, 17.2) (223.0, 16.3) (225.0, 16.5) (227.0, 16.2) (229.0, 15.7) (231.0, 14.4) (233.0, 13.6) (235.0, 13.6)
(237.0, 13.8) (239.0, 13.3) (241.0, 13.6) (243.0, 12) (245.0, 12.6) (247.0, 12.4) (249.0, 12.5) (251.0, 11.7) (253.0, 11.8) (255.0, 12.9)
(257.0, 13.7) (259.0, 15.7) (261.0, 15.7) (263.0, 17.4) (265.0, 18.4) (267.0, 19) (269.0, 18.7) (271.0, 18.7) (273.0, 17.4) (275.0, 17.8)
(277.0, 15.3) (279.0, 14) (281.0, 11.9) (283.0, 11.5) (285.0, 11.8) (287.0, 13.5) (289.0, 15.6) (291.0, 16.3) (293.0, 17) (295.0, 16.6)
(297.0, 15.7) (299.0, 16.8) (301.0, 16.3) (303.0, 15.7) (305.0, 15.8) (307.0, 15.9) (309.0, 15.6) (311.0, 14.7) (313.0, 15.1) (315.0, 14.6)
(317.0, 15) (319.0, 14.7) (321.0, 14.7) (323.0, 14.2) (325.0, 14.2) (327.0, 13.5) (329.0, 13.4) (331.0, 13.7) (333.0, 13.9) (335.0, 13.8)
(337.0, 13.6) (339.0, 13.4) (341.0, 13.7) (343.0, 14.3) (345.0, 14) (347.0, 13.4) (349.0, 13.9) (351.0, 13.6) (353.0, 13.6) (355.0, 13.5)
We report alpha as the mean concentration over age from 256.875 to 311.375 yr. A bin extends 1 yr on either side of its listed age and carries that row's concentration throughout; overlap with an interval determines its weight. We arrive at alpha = 15.9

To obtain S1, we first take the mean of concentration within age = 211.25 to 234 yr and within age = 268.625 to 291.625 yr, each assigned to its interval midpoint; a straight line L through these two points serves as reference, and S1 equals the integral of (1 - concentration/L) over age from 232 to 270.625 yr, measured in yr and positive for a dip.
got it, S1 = 3.22 yr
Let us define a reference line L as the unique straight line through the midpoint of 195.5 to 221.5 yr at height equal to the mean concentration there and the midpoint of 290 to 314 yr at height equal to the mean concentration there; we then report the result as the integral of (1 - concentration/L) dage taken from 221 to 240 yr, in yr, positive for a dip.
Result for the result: 1.7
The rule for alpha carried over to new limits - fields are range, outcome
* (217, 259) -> 14.2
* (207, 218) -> 17.5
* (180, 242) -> 14.7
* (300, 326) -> 15.1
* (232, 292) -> 14.5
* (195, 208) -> 15.6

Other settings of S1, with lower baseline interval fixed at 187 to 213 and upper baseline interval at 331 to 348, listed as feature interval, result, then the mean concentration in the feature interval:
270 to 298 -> -1.94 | 15.2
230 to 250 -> 1.97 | 13.2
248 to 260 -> 1.19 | 13.1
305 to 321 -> -1.28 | 15.1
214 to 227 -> -1.99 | 17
